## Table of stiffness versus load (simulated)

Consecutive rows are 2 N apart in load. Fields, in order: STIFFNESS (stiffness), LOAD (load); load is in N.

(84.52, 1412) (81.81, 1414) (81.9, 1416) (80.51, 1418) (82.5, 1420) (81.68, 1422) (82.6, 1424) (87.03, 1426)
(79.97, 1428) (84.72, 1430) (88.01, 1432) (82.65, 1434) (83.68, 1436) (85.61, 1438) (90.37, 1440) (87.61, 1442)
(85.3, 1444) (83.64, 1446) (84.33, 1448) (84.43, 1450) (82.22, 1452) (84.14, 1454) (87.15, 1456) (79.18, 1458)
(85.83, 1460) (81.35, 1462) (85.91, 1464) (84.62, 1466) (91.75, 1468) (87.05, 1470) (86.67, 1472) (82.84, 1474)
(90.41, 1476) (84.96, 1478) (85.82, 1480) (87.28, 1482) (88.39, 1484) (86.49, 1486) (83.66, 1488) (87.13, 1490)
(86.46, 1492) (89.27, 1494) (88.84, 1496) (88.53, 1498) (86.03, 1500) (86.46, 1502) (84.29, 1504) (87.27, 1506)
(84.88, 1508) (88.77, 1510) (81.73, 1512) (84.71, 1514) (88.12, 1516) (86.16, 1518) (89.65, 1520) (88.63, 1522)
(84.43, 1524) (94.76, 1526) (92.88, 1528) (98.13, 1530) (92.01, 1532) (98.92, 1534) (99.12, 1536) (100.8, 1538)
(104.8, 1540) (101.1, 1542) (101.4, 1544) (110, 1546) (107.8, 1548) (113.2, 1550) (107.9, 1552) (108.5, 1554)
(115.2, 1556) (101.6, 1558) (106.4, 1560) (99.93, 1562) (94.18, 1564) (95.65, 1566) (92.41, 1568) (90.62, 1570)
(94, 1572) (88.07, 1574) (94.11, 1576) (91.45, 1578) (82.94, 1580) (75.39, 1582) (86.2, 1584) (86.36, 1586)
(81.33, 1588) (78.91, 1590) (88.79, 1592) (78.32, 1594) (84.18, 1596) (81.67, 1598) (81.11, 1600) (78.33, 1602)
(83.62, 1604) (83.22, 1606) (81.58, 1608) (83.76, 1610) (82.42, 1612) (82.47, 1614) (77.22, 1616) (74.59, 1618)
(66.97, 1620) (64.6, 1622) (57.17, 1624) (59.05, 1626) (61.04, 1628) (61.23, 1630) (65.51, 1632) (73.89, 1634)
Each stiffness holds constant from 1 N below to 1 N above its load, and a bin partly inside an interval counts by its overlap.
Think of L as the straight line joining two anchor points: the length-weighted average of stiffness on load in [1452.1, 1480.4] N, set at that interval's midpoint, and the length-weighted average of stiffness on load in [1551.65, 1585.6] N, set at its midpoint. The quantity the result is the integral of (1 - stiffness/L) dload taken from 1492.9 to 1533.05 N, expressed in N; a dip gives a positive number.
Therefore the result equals 0.7 N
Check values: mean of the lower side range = 85.4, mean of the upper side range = 95.2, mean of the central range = 88.3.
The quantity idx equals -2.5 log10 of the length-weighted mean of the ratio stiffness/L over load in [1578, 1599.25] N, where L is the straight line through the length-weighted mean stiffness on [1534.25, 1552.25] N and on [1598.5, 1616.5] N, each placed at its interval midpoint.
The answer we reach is 0.07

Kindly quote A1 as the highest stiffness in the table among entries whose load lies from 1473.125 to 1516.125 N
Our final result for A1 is 90.41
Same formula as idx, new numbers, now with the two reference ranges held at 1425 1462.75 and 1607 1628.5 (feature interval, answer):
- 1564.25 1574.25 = -0.22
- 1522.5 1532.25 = -0.17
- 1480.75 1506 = -0.08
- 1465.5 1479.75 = -0.06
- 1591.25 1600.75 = -0.12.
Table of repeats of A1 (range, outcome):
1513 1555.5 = 113.2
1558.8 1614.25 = 106.4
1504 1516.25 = 88.77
